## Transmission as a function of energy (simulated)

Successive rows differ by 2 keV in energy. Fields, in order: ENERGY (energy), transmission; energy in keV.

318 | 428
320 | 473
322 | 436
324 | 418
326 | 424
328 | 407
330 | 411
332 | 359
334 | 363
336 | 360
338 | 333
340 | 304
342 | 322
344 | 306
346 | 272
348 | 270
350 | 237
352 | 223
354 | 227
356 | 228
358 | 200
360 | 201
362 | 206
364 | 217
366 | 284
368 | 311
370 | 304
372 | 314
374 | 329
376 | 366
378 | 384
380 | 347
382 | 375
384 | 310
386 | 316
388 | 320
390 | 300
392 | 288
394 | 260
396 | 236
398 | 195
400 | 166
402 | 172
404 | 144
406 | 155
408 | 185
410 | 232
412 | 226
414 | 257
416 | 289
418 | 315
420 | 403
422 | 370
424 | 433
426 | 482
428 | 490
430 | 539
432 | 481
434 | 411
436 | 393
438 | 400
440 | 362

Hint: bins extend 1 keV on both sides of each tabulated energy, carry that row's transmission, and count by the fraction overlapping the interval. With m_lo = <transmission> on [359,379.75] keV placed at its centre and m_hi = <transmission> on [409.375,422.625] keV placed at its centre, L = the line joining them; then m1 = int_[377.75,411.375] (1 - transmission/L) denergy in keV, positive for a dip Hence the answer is 4.7 keV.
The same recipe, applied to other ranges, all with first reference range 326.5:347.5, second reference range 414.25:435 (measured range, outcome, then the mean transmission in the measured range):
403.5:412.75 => 4.9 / 190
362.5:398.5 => 7.2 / 303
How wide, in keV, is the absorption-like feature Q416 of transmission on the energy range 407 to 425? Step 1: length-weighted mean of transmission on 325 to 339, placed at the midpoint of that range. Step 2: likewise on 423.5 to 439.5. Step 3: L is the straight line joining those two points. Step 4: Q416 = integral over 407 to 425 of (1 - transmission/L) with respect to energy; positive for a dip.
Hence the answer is 5.71 keV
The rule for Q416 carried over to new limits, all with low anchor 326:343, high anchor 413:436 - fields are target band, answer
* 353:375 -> 7.0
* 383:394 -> 2.4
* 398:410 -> 6.8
